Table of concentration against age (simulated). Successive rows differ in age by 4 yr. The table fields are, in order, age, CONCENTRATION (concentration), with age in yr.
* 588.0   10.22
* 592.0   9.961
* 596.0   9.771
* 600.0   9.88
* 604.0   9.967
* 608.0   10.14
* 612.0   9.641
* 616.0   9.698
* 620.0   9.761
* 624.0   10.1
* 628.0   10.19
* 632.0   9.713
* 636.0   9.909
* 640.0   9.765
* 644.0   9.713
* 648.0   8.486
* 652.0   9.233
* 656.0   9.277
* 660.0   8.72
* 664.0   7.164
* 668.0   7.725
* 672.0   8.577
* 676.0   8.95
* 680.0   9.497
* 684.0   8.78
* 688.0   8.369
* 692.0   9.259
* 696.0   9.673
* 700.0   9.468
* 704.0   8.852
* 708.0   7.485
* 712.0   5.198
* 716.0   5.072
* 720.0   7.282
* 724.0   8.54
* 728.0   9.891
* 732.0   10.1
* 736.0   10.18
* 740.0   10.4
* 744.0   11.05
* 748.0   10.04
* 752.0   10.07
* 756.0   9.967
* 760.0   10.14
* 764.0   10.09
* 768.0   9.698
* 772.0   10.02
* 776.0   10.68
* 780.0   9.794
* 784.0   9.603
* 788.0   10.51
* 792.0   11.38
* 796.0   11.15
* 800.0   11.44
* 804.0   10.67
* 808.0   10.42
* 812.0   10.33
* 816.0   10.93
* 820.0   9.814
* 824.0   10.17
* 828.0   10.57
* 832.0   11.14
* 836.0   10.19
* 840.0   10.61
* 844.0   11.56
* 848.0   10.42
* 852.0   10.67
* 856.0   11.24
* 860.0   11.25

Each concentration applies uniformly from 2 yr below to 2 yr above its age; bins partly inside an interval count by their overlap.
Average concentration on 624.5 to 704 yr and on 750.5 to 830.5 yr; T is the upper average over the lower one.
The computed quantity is 1.14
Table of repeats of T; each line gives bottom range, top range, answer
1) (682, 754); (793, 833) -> 1.20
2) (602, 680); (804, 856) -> 1.14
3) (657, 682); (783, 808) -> 1.28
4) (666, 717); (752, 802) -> 1.25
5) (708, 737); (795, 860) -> 1.35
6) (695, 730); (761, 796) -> 1.30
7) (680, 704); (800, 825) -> 1.15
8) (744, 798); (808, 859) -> 1.04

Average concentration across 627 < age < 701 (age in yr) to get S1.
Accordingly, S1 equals 9.06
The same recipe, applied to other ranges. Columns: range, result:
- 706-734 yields 7.65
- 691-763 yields 9.05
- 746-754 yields 10.1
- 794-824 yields 10.6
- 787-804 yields 11.1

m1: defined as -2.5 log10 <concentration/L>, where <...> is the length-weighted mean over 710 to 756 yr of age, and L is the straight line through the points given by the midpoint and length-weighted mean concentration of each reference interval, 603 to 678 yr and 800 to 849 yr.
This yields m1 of 0.12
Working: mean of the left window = 9.29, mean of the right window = 10.6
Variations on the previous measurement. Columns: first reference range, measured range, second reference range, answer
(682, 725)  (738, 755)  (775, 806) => -0.12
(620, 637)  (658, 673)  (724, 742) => 0.24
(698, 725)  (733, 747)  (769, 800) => -0.22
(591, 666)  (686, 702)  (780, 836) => 0.08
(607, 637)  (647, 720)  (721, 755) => 0.19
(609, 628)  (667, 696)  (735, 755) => 0.14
